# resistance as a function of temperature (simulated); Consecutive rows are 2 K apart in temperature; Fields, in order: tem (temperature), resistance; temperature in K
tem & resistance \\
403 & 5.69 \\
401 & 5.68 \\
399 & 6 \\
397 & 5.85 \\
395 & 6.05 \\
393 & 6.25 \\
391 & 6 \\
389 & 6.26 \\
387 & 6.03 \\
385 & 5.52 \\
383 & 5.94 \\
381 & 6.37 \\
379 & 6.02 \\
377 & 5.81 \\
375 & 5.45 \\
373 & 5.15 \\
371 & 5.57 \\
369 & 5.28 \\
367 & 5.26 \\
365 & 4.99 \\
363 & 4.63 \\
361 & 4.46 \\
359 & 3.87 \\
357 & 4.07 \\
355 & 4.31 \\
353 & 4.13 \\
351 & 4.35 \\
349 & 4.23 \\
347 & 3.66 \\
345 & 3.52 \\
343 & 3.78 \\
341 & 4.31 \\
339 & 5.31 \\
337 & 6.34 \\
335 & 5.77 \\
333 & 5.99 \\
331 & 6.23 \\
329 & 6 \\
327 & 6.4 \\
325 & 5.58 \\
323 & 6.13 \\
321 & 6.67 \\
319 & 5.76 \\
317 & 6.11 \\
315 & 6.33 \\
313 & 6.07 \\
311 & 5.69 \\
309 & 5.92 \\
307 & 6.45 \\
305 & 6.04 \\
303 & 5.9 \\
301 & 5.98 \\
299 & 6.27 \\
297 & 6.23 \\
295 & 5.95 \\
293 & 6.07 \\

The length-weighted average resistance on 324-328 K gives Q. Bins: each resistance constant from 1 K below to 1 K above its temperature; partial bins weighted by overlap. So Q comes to 5.99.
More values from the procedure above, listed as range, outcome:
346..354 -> 4.09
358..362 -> 4.17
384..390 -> 5.94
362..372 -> 5.15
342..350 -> 3.8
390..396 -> 6.1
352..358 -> 4.17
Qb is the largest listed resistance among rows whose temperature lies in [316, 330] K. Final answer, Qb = 6.67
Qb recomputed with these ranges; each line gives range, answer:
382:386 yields 5.94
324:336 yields 6.4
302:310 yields 6.45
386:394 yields 6.26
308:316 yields 6.33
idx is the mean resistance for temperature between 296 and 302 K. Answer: 6.16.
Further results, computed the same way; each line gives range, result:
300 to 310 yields 6.06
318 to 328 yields 6.11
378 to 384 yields 6.11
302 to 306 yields 5.97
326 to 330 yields 6.2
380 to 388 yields 5.96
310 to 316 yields 6.03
